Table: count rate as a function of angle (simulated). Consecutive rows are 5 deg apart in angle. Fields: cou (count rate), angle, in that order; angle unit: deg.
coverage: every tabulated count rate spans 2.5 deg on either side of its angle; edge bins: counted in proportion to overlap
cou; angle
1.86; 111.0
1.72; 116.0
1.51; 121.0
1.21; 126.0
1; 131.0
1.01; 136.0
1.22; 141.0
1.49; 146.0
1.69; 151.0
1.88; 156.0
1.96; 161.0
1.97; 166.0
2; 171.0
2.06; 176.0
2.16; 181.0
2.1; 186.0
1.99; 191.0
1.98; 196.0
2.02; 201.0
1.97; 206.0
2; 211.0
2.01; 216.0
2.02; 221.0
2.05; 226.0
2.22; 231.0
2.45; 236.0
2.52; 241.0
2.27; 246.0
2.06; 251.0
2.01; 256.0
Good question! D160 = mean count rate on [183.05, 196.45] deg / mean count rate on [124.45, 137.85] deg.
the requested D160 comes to 1.91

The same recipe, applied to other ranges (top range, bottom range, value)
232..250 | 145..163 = 1.34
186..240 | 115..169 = 1.38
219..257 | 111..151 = 1.62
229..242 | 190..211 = 1.20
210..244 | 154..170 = 1.13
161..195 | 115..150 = 1.56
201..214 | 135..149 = 1.56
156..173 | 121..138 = 1.72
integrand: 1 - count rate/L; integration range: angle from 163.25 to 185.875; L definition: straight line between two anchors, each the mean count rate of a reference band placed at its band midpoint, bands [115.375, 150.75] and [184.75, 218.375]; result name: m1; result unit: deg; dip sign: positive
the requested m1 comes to -4.2 deg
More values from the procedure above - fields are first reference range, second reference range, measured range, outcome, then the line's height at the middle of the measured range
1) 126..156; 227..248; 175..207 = -3.4 deg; 1.85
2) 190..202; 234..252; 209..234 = 1.3 deg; 2.18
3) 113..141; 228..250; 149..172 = -4.2 deg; 1.61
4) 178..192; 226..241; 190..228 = 3.4 deg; 2.2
